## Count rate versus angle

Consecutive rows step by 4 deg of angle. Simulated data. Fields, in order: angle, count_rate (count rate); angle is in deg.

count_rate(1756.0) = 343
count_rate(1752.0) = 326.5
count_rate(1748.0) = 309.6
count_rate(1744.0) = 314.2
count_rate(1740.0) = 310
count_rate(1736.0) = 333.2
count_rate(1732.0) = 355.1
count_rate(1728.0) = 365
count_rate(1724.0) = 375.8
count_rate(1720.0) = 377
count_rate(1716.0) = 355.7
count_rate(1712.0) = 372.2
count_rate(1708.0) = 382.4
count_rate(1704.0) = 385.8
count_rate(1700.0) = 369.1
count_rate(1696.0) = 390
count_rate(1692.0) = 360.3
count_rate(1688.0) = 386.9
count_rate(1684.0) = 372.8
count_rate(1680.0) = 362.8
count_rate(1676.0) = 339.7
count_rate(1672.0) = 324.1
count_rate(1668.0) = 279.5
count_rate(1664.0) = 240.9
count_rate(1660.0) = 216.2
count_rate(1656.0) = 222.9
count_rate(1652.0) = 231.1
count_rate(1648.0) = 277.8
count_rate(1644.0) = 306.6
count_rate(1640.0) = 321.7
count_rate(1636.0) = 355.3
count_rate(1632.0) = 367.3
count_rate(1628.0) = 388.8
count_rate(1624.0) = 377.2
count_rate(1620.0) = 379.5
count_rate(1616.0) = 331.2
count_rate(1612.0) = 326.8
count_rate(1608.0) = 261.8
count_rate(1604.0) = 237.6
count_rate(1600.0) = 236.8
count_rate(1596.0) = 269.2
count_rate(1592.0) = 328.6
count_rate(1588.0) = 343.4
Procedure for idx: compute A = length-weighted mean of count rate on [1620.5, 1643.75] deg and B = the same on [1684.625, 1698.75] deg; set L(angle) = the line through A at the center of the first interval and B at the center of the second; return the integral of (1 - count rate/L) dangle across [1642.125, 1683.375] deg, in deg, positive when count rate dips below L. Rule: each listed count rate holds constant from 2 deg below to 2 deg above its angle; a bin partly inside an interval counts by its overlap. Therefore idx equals 9.6 deg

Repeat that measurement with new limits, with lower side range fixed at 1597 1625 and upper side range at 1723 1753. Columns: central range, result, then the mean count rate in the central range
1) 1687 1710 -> -3.8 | 379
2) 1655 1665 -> 2.9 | 226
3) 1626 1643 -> -2.5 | 355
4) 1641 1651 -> 0.7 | 289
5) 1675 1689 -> -1.9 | 366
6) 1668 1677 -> 0.0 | 319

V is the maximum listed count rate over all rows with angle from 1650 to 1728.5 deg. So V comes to 390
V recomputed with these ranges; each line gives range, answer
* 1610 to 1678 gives 388.8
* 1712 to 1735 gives 377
